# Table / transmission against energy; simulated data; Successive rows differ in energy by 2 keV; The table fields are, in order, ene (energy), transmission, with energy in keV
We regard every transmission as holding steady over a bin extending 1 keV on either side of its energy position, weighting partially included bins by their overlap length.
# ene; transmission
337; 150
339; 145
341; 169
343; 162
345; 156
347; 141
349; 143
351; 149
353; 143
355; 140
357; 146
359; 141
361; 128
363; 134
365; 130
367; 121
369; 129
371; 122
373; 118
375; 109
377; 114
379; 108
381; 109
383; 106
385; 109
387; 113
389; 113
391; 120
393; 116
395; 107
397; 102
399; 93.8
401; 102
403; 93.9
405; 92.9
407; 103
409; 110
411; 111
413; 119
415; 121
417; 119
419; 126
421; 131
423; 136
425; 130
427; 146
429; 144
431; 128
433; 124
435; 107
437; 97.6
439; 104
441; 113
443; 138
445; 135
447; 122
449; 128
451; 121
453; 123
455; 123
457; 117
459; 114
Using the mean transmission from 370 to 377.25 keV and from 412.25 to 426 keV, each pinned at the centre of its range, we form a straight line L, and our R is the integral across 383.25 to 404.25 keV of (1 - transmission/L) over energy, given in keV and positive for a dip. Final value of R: 2.37 keV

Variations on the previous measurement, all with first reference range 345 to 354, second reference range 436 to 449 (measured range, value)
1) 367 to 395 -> 4.55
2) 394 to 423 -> 4.08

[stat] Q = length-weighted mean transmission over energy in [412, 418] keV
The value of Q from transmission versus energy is 120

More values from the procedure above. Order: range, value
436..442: 105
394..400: 101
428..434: 132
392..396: 112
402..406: 93.4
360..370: 128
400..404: 98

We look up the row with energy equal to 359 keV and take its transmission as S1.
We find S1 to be 141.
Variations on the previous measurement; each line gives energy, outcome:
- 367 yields 121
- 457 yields 117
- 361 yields 128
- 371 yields 122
